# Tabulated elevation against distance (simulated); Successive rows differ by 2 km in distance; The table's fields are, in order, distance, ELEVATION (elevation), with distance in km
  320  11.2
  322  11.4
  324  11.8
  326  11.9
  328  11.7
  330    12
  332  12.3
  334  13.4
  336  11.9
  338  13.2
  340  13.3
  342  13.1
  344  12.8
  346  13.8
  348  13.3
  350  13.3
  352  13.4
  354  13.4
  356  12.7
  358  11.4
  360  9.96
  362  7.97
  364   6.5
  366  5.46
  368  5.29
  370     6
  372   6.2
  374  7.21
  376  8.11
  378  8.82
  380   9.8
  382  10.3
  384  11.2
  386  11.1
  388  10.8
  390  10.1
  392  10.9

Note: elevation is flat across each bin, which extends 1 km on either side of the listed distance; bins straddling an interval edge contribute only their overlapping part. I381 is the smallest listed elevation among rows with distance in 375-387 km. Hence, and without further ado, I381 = 8.11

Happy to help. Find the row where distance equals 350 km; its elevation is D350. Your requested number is 13.3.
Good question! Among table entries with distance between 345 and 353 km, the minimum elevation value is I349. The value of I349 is 13.3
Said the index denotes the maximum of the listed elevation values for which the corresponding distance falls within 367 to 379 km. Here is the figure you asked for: 8.82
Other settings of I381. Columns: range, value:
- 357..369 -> 5.29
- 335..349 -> 11.9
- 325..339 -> 11.7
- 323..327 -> 11.8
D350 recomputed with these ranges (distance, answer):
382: 10.3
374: 7.21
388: 10.8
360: 9.96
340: 13.3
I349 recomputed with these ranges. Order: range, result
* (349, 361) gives 9.96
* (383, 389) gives 10.8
